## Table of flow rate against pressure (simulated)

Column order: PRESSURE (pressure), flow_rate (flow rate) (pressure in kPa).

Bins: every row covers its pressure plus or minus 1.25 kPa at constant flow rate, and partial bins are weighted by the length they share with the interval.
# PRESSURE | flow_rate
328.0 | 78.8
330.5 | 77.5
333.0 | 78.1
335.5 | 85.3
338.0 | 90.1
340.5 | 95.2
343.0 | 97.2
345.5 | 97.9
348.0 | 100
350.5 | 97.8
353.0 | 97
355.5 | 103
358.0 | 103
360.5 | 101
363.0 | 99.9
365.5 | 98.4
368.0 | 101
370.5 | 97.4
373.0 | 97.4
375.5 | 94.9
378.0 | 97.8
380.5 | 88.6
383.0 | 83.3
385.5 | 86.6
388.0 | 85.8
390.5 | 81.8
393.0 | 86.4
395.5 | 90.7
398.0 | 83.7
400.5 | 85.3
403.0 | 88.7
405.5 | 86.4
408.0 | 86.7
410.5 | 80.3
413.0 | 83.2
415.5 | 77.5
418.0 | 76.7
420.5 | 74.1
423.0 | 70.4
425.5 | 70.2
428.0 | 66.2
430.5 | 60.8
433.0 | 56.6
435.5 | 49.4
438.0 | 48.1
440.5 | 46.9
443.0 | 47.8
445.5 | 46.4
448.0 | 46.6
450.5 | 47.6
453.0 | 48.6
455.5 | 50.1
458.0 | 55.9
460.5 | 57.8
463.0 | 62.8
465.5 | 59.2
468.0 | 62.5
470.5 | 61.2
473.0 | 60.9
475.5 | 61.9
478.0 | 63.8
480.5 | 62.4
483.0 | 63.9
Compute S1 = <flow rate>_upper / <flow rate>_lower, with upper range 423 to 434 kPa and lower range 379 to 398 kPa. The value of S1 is 0.7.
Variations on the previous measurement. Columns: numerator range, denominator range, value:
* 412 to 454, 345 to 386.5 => 0.62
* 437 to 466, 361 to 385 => 0.54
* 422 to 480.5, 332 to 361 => 0.59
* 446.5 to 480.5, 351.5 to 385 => 0.59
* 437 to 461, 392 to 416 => 0.58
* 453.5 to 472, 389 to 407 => 0.67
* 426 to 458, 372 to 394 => 0.58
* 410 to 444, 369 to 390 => 0.71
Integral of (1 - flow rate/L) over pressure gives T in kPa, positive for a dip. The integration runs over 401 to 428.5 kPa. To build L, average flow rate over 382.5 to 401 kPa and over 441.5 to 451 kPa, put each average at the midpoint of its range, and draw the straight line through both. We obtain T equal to -3.7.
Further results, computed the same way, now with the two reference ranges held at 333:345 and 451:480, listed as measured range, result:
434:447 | 3.4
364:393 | -4.0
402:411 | -1.5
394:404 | -1.5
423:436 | 1.1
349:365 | -2.6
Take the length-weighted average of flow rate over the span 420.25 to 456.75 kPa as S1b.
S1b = 54.8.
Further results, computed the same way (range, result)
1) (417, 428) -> 72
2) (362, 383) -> 96.1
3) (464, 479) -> 61.6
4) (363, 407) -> 90.5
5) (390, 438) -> 75.8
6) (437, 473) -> 53.3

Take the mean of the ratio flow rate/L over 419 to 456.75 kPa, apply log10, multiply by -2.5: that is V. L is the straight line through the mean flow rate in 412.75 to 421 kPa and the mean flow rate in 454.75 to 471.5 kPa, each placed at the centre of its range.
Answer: 0.24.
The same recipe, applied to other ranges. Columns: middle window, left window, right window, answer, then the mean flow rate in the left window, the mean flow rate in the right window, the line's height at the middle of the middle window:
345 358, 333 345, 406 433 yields -0.13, 90.9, 74.1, 88.3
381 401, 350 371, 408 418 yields 0.04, 100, 80.7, 88.8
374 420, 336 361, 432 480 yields -0.10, 97.7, 54.5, 78.3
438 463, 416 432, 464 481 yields 0.28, 69.9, 61.7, 65.4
